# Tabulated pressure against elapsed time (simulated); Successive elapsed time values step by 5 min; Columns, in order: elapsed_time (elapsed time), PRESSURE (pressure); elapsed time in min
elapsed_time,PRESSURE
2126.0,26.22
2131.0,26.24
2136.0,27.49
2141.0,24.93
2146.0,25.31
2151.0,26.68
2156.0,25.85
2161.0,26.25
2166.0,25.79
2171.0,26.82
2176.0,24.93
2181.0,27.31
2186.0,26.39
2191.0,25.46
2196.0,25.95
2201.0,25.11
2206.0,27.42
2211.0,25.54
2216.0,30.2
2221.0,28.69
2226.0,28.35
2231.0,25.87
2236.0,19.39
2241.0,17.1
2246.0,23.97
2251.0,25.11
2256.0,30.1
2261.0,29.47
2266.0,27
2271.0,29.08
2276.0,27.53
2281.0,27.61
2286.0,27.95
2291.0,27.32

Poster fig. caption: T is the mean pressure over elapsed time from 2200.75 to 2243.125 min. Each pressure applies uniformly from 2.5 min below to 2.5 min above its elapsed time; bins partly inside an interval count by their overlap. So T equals 25.4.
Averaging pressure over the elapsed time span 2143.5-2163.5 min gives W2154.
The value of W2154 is 26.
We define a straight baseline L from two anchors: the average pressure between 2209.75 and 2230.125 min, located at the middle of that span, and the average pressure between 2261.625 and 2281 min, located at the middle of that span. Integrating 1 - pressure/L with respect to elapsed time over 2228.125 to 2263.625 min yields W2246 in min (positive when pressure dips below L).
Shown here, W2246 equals 4.5 min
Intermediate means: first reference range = 28.2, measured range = 24.5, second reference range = 28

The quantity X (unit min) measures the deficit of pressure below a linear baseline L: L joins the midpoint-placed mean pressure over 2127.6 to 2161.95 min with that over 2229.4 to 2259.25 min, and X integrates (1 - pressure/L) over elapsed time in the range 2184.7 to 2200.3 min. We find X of -0.5 min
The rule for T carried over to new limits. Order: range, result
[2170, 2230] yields 26.8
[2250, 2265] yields 28.4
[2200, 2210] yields 26.3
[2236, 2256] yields 22.7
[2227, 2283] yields 25.7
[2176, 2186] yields 26.5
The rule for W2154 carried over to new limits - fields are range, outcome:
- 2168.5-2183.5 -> 26.4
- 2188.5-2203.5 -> 25.5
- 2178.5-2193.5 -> 26.4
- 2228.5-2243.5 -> 20.8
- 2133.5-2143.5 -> 26.2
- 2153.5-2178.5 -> 25.9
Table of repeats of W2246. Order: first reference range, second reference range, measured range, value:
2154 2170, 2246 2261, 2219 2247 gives 3.3 min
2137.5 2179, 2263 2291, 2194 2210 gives 0.3 min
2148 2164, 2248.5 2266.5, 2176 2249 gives 4.7 min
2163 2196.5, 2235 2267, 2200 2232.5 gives -2.6 min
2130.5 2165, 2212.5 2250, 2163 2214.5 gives -1.4 min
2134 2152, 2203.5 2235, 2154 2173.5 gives 0.1 min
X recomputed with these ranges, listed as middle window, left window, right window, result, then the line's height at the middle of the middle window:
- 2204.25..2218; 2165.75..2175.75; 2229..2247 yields -2.6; 23.2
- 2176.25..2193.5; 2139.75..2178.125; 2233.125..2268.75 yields -0.5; 25.5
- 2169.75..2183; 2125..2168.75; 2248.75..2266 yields 0.2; 26.6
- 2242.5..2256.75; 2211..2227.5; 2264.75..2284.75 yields 1.5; 28.2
